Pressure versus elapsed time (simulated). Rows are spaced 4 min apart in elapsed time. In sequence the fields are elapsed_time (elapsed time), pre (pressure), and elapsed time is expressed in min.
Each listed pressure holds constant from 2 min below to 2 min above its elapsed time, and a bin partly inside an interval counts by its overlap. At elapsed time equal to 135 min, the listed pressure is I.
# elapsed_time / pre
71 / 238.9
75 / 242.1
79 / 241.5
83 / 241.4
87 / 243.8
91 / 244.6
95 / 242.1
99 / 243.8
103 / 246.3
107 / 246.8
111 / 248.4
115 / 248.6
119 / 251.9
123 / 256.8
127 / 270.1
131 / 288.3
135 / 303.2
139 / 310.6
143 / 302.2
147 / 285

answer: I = 303.2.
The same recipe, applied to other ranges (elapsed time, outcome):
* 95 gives 242.1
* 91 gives 244.6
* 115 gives 248.6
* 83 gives 241.4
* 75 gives 242.1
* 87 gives 243.8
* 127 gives 270.1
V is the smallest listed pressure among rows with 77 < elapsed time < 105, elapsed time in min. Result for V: 241.4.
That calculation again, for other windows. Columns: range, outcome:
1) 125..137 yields 270.1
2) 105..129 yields 246.8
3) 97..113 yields 243.8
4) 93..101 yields 242.1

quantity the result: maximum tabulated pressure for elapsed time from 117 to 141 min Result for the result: 310.6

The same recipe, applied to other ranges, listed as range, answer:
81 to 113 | 248.4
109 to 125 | 256.8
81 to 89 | 243.8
